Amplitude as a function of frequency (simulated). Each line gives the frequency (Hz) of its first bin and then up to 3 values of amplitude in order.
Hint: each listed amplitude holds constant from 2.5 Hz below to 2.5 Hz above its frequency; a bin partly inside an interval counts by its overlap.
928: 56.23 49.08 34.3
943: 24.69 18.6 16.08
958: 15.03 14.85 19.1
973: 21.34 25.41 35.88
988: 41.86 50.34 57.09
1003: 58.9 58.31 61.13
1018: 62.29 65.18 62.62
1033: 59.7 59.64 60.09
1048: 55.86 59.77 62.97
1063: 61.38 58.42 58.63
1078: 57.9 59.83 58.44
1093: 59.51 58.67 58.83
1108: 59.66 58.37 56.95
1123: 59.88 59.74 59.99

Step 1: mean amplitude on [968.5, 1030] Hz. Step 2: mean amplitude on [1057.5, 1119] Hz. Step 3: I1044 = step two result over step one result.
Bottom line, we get 1.21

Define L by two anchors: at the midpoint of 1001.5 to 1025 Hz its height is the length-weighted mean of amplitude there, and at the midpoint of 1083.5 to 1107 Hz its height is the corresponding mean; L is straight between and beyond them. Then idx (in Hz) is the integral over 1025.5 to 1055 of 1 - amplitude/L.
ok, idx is 0.4 Hz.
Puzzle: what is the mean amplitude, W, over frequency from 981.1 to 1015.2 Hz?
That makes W 52.1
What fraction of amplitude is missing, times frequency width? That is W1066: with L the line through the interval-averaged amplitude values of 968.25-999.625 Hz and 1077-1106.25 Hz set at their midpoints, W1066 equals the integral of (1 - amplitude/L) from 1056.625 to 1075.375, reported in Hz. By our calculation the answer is -2.3 Hz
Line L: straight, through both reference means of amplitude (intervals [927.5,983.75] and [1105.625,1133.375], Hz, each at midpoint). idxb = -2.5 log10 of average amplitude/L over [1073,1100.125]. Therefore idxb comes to -0.13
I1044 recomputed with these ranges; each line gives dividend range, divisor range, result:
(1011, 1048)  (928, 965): 2.27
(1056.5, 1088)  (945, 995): 2.33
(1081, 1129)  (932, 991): 2.27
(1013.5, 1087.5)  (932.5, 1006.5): 1.88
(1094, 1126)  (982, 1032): 1.05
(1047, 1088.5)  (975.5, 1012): 1.25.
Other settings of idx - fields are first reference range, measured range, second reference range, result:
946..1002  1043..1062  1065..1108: -3.70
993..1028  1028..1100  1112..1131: -0.11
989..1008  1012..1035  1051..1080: -2.30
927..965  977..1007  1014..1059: -0.97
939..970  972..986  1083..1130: -1.79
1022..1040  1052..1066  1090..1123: -0.21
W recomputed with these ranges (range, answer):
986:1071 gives 58.7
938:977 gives 19.8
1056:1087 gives 59.7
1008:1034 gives 62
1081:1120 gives 58.8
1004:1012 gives 58.9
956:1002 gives 32.3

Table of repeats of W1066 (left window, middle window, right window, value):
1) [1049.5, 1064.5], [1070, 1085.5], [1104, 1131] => 0.4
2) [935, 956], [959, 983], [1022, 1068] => 8.7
